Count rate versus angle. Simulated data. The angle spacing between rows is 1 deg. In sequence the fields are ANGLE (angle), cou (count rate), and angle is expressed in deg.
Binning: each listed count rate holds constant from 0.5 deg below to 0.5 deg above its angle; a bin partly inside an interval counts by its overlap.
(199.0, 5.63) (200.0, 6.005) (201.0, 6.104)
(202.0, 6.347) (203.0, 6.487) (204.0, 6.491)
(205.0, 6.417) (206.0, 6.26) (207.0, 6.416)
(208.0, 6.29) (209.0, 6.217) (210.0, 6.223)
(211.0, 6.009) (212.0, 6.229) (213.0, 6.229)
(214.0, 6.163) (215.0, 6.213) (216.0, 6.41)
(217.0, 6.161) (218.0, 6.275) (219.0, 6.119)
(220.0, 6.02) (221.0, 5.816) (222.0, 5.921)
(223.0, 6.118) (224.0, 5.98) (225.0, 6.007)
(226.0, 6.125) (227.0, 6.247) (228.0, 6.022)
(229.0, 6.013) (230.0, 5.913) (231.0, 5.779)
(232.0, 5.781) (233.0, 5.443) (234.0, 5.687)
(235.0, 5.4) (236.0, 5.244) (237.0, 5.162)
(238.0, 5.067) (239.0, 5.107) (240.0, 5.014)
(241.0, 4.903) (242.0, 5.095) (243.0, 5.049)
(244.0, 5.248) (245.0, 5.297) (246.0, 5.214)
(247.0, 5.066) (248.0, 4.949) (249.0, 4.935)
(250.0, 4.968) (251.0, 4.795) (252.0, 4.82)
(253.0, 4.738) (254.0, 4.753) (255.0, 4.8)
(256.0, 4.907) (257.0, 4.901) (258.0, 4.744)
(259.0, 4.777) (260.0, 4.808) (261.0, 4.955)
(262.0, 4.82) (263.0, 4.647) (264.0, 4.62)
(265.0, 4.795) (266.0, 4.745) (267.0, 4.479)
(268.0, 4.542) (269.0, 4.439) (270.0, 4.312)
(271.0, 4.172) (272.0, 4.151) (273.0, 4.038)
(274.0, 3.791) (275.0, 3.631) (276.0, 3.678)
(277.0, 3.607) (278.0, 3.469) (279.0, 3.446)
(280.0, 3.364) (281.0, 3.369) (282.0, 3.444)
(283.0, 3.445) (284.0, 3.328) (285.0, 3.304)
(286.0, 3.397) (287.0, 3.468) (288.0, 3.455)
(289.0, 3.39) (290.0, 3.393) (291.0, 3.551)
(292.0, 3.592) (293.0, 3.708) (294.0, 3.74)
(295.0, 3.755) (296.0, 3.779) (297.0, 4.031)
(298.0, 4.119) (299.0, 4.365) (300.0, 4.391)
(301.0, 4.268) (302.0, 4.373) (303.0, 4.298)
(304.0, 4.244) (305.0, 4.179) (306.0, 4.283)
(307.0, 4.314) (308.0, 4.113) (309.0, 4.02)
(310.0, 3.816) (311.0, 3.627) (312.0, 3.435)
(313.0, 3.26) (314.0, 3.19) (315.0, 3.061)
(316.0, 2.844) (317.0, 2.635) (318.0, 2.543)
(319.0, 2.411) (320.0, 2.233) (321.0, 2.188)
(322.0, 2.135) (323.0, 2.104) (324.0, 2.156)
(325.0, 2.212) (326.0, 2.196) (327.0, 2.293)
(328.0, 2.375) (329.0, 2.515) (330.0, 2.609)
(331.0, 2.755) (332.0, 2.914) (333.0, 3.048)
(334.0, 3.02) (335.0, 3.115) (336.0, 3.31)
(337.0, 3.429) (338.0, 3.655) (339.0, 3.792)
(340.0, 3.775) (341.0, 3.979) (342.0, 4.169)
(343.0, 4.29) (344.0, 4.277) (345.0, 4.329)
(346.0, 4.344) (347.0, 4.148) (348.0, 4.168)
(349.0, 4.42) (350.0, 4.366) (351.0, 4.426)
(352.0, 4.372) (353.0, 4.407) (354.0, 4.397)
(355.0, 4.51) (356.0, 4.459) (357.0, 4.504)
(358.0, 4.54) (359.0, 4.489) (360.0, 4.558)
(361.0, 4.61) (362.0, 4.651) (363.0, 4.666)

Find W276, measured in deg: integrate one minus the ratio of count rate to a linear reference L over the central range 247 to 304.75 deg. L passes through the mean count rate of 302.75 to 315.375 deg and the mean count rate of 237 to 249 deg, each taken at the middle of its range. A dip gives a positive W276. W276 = 4.0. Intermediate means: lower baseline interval 5.09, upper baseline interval 3.83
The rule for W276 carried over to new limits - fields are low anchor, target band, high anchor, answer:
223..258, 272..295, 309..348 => 3.8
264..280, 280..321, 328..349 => 3.0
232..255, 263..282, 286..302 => 1.4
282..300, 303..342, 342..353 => 8.5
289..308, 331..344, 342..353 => 2.2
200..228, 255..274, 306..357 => 1.6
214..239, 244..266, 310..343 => 0.7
